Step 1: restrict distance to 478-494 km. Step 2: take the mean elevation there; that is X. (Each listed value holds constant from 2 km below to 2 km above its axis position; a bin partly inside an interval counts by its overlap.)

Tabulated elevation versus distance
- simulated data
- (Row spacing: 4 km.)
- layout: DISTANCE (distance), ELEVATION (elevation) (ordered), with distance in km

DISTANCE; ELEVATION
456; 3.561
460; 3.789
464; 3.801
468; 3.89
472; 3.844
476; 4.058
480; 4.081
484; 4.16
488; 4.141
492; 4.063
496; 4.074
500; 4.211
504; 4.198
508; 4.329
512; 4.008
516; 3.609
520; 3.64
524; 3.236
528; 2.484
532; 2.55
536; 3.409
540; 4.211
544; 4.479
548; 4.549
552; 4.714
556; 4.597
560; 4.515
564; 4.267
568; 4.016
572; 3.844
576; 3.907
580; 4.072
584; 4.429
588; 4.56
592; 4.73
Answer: 4.11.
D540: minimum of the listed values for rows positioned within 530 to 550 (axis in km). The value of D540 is 2.55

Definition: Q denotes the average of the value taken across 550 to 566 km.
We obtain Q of 4.52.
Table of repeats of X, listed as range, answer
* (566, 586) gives 4.05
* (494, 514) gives 4.16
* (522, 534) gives 2.76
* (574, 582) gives 3.99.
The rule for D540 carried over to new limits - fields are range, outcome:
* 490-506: 4.063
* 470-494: 3.844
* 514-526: 3.236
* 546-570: 4.016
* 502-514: 4.008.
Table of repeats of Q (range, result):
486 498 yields 4.09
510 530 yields 3.4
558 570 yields 4.27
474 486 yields 4.1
